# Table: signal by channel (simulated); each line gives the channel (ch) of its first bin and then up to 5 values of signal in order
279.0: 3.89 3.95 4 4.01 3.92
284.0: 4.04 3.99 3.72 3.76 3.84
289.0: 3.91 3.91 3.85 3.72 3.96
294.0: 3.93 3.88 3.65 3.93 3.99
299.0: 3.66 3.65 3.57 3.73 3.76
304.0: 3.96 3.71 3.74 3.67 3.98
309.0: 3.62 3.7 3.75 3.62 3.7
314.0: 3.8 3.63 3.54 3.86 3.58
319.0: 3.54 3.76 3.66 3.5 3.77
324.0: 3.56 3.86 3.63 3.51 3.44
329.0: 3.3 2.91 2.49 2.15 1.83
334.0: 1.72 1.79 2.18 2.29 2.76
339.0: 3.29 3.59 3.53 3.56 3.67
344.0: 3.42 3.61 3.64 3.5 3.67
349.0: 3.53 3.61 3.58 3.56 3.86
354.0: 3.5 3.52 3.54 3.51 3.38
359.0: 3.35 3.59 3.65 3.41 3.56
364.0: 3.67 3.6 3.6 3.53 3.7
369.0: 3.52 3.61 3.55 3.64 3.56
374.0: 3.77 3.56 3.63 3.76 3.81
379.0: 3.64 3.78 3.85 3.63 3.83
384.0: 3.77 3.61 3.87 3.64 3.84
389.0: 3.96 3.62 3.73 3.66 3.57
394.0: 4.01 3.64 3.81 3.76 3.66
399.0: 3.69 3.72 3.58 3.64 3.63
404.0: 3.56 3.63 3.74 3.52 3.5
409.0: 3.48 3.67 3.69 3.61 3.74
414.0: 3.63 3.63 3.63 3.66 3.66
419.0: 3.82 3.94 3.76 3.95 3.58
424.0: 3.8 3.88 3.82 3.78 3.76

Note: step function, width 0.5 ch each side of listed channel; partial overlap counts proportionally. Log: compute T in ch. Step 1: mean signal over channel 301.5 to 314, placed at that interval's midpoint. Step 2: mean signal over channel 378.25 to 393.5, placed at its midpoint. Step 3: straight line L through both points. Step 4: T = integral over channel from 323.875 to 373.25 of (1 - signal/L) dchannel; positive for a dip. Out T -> 5.58 ch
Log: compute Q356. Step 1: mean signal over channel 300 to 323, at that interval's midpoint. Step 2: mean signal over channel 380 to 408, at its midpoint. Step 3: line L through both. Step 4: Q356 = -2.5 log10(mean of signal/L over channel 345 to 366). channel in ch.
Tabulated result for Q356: 0.042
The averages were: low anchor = 3.7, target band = 3.56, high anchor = 3.71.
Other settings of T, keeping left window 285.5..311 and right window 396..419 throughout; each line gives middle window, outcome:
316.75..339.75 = 4.3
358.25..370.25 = 0.5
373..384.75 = -0.1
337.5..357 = 1.1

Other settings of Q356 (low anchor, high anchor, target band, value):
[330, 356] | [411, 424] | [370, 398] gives -0.082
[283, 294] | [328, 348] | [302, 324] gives -0.090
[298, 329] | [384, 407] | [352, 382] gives 0.026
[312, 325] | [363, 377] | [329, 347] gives 0.256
